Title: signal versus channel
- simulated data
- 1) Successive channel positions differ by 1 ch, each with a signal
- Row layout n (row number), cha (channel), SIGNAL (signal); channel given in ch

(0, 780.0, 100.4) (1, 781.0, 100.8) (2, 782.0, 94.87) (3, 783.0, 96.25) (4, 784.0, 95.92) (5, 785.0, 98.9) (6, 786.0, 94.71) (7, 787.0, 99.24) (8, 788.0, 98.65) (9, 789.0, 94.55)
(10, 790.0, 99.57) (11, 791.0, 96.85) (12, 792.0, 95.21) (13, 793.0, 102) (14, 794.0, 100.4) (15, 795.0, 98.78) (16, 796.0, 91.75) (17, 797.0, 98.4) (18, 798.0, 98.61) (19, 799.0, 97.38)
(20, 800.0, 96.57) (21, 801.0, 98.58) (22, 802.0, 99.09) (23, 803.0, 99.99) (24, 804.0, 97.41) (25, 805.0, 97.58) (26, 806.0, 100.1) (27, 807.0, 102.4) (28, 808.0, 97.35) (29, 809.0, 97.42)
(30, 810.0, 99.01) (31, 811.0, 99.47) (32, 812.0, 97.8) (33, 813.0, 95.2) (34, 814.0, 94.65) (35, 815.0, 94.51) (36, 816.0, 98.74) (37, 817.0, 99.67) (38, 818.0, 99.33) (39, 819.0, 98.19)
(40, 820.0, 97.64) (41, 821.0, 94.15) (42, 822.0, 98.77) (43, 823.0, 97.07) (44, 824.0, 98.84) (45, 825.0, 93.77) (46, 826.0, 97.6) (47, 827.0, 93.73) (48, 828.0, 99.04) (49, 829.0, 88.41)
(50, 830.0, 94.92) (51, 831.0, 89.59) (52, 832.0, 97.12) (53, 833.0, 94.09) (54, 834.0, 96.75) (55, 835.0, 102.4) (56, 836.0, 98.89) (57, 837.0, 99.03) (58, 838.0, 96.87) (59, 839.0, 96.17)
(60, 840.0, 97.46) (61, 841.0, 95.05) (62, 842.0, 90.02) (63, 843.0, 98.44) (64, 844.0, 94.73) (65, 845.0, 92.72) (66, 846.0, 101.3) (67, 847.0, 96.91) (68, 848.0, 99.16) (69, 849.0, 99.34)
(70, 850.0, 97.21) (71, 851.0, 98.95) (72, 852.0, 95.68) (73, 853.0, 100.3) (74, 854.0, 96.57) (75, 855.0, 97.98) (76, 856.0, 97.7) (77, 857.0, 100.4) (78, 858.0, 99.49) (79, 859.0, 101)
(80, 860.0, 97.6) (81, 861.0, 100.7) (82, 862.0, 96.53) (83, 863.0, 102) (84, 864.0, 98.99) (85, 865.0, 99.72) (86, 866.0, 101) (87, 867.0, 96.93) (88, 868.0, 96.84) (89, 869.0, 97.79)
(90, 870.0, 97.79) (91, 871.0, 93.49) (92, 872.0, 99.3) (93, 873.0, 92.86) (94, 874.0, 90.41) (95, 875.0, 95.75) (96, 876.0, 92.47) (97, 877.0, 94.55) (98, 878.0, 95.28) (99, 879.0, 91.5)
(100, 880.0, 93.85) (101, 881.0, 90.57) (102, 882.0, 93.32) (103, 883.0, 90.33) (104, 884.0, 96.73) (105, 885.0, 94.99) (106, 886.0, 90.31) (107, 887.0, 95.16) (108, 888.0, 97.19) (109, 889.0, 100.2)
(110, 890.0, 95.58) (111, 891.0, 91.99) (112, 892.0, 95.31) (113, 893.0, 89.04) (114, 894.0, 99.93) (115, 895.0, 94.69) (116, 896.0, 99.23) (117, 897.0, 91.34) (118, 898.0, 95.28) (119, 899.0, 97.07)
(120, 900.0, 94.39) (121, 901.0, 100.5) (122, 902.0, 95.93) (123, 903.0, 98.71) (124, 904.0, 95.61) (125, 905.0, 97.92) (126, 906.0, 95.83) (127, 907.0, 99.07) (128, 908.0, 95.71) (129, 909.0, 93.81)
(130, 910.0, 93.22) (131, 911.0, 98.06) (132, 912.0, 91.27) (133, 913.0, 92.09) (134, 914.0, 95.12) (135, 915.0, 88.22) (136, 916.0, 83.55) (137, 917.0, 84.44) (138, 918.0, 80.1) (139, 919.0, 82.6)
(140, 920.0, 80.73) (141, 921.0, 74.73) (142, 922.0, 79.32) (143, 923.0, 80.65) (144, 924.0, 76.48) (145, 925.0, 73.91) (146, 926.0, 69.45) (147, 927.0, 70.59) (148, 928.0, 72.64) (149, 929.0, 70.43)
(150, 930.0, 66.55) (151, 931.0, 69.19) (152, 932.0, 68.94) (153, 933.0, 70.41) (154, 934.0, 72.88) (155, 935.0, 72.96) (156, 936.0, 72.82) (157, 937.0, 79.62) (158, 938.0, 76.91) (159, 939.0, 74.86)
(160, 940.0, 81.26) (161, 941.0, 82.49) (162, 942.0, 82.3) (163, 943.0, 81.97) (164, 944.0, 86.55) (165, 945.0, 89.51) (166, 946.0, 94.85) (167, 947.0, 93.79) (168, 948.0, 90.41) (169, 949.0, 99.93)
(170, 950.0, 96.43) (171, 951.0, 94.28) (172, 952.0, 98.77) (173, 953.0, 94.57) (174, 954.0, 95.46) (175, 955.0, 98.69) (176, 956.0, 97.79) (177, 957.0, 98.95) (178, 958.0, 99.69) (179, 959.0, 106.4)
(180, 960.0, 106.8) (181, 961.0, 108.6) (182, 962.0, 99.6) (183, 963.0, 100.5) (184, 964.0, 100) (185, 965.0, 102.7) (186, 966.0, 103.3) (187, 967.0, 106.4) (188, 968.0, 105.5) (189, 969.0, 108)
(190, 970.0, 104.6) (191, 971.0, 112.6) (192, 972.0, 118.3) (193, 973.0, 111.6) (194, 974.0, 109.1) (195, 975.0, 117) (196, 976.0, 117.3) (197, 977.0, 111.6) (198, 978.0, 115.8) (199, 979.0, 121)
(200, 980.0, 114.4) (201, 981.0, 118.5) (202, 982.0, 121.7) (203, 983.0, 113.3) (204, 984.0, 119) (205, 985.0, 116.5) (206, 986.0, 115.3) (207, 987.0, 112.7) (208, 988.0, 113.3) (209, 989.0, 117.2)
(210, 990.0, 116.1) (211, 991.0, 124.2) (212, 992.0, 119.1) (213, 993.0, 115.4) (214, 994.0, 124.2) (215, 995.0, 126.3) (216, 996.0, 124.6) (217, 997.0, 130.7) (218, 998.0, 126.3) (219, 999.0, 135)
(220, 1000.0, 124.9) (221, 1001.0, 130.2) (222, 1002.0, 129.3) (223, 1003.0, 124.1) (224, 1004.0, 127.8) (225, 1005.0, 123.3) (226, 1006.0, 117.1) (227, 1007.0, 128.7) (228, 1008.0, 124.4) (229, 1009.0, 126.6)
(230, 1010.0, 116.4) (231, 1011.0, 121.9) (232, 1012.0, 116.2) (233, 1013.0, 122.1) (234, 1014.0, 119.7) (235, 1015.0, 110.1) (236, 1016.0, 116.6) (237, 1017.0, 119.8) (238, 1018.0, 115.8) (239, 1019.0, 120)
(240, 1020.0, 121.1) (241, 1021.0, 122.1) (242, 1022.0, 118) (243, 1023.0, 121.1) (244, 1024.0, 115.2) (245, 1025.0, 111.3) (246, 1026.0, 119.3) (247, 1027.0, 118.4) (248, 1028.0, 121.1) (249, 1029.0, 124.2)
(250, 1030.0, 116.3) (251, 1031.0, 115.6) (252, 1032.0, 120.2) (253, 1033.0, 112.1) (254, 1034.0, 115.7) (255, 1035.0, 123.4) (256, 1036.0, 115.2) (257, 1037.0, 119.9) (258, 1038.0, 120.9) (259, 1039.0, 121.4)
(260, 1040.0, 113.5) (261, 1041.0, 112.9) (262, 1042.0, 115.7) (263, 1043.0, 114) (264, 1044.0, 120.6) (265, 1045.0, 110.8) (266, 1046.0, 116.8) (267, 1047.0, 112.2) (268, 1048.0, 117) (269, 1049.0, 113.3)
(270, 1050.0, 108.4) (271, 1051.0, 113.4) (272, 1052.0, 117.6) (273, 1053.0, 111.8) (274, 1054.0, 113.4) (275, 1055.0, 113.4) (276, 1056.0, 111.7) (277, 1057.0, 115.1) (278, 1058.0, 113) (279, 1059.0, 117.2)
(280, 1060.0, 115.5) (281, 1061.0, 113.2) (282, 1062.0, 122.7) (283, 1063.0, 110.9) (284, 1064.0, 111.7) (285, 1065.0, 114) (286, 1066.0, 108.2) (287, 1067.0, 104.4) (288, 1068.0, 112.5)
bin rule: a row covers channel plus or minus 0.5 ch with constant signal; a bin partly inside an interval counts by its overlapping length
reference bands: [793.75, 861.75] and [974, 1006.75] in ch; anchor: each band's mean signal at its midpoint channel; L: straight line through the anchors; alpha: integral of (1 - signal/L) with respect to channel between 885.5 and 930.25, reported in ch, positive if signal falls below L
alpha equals 8.0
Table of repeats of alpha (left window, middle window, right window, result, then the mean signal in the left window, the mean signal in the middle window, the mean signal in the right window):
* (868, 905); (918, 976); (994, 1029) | 9.8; 95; 90.2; 122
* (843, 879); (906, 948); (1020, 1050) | 9.2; 97.3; 81.8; 117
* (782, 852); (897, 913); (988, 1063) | 1.6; 97.2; 95.9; 119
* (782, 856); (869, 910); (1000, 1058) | 3.6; 97.2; 95.1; 118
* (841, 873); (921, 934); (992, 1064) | 4.1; 97.8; 72.5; 119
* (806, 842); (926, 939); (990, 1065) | 4.4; 96.8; 72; 119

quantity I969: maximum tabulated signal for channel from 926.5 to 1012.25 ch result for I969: 135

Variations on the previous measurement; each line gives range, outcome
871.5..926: 100.5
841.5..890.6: 102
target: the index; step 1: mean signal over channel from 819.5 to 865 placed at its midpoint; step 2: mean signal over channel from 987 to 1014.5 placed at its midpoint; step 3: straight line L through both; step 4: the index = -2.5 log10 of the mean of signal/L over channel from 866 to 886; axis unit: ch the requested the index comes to 0.09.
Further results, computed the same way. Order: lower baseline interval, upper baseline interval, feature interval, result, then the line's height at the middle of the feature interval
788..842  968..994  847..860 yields 0.03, 101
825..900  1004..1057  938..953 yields 0.20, 107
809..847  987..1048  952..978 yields 0.08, 113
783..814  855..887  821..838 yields 0.01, 97.1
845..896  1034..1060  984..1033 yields -0.09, 111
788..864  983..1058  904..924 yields 0.21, 107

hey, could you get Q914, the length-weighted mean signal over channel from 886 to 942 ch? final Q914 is 86.1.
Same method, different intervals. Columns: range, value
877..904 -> 94.9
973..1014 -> 121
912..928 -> 80.9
